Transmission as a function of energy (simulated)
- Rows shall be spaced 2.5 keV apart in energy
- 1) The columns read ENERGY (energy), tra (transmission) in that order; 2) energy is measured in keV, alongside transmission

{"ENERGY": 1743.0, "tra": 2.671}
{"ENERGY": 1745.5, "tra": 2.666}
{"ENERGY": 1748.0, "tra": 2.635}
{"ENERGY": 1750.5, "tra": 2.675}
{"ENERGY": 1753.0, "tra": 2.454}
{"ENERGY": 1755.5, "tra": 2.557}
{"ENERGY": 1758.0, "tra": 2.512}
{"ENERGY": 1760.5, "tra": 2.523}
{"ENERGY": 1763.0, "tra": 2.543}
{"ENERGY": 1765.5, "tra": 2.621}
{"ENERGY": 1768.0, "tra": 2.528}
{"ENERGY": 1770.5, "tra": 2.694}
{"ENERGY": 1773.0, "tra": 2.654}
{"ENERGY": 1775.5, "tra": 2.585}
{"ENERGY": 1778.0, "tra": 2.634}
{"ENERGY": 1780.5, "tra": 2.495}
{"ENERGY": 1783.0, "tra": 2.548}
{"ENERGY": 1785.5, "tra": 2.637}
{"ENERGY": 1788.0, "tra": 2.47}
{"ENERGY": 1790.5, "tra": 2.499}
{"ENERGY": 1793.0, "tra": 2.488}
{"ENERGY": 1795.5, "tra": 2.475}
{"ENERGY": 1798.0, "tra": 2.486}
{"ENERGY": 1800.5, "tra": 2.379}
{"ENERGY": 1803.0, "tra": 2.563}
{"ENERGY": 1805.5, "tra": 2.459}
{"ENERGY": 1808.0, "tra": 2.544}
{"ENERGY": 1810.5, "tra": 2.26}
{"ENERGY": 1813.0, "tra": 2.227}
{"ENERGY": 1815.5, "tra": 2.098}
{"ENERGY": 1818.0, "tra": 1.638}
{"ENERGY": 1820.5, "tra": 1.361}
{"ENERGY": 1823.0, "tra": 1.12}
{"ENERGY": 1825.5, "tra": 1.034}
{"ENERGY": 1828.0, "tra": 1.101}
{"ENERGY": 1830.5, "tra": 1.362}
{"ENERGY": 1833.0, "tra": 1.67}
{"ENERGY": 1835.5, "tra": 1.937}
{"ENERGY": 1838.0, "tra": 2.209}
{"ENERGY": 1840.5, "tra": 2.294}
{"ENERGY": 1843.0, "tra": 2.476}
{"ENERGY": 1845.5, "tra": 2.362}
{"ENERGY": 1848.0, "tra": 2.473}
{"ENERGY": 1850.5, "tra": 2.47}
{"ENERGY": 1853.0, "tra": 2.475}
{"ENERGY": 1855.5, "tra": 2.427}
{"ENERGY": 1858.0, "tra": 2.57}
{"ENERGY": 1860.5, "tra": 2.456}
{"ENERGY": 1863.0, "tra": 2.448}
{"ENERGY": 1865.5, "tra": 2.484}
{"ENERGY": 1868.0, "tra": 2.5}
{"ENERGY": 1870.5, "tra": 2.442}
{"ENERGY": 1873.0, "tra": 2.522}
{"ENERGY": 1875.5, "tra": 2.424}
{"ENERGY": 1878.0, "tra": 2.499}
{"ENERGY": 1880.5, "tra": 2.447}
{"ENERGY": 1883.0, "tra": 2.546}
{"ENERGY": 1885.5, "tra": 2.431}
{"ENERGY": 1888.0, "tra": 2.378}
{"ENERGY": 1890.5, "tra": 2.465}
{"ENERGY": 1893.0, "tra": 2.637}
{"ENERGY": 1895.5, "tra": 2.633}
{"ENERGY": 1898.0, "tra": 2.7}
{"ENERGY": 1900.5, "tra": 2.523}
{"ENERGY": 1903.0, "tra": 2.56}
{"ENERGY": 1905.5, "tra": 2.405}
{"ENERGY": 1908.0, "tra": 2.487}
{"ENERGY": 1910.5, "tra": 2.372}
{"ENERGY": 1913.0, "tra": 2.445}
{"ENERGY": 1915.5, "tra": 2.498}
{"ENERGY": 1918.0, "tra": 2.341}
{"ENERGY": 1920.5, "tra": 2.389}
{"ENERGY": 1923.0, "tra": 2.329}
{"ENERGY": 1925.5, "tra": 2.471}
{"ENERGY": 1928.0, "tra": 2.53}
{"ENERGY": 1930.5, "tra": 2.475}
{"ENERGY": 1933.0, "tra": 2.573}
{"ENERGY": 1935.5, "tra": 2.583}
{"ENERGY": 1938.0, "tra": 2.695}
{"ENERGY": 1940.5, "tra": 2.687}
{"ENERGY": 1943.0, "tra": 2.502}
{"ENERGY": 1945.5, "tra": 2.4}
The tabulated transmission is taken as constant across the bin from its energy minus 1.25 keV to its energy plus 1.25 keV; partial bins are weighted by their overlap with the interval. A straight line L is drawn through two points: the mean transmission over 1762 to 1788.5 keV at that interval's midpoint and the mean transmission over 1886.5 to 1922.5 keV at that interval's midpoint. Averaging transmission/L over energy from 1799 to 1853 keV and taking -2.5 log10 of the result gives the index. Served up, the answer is 0.25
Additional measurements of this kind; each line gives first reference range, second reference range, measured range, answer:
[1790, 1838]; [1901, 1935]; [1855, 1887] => -0.11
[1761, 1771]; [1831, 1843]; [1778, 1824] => 0.02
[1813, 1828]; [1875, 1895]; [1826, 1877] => -0.14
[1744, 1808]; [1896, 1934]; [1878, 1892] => 0.01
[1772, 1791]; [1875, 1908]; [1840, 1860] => 0.04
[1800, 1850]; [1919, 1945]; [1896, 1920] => -0.04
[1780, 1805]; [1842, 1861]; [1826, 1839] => 0.47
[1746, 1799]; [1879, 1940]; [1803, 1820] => 0.16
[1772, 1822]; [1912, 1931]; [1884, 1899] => -0.05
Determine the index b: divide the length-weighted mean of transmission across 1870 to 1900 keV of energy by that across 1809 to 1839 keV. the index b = 1.5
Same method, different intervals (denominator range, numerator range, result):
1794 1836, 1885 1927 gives 1.28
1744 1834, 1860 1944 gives 1.09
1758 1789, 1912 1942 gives 0.97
